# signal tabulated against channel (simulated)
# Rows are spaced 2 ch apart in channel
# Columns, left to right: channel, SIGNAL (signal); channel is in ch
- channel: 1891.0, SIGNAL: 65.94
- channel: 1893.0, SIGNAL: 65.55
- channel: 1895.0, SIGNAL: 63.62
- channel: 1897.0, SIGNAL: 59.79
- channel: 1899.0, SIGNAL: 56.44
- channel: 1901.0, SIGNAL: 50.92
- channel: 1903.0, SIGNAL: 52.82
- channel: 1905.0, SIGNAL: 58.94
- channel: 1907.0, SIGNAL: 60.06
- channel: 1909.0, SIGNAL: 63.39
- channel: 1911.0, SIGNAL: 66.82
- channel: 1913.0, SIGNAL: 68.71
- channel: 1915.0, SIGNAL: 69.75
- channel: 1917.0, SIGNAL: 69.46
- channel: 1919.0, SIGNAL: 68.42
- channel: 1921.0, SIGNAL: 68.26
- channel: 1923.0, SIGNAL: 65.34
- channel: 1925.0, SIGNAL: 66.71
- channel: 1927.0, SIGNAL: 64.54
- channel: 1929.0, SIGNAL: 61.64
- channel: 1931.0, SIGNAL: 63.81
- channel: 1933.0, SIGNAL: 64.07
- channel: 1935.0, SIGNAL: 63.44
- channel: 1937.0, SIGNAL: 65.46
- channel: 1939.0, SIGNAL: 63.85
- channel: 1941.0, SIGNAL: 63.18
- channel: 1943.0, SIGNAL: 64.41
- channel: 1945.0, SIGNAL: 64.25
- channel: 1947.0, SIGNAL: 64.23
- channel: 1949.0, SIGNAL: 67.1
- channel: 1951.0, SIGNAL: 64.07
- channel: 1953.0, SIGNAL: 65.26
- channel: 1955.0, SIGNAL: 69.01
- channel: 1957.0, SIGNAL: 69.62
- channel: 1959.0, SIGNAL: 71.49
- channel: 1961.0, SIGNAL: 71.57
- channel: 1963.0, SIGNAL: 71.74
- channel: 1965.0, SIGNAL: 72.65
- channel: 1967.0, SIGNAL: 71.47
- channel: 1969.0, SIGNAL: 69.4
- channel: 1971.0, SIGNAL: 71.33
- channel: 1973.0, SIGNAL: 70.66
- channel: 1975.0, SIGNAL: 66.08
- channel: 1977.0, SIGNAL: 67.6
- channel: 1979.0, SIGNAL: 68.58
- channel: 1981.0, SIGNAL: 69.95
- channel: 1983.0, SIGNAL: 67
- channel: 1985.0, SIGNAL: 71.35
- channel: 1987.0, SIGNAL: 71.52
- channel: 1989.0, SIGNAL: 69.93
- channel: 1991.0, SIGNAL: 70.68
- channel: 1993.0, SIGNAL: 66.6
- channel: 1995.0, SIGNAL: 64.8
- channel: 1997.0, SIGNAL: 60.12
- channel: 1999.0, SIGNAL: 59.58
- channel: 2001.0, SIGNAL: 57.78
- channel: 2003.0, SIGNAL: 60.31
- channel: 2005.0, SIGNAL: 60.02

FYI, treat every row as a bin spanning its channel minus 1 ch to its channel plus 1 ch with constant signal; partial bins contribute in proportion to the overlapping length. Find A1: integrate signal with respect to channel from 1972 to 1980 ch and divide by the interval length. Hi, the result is 68.2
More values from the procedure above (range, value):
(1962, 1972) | 71.3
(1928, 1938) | 63.7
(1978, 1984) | 68.5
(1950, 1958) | 67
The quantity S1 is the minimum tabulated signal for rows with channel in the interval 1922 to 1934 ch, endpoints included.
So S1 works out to 61.64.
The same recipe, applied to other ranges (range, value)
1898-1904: 50.92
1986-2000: 59.58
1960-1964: 71.57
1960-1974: 69.4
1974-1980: 66.08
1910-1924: 65.34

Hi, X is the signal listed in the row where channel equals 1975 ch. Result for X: 66.08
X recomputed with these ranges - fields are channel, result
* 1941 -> 63.18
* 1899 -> 56.44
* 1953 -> 65.26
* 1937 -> 65.46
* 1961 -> 71.57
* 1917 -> 69.46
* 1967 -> 71.47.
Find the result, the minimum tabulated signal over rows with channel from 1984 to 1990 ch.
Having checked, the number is 69.93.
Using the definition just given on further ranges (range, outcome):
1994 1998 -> 60.12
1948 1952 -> 64.07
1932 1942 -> 63.18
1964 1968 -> 71.47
